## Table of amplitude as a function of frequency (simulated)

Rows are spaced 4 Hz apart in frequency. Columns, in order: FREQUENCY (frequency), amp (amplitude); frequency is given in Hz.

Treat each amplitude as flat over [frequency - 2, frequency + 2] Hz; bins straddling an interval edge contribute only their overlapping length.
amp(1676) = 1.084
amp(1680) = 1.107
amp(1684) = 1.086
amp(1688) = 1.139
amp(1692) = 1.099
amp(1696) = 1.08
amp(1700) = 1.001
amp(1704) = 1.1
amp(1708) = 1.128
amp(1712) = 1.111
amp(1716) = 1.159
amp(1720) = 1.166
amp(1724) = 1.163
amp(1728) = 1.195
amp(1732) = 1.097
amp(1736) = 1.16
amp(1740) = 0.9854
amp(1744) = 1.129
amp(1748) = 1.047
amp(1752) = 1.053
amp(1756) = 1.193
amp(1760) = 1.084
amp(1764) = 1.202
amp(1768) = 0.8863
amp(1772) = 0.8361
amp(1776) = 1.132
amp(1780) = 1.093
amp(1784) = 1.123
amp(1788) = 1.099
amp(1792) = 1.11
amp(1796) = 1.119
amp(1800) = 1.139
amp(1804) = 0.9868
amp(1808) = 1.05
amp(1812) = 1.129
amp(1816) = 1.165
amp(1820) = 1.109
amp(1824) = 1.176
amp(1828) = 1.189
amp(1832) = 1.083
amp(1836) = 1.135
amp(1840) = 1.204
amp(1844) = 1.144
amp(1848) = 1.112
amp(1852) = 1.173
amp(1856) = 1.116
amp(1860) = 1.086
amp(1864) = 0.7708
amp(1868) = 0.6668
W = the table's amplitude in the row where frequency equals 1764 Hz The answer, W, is 1.202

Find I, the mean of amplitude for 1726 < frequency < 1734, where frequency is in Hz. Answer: 1.15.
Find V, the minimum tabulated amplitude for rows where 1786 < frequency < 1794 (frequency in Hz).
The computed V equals 1.099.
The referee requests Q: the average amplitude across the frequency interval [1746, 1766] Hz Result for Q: 1.12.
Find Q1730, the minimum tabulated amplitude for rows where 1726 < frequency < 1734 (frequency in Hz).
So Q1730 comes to 1.097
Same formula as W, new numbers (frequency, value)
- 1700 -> 1.001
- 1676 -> 1.084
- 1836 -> 1.135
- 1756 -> 1.193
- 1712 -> 1.111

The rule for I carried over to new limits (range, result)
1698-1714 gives 1.08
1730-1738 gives 1.13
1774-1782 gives 1.11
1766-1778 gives 0.951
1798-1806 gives 1.06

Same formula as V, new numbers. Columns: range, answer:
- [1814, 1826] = 1.109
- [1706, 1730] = 1.111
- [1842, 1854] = 1.112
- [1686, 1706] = 1.001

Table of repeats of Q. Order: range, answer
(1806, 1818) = 1.11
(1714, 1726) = 1.16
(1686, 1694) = 1.12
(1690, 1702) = 1.06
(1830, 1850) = 1.14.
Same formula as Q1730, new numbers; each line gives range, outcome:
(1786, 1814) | 0.9868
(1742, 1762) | 1.047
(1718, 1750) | 0.9854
